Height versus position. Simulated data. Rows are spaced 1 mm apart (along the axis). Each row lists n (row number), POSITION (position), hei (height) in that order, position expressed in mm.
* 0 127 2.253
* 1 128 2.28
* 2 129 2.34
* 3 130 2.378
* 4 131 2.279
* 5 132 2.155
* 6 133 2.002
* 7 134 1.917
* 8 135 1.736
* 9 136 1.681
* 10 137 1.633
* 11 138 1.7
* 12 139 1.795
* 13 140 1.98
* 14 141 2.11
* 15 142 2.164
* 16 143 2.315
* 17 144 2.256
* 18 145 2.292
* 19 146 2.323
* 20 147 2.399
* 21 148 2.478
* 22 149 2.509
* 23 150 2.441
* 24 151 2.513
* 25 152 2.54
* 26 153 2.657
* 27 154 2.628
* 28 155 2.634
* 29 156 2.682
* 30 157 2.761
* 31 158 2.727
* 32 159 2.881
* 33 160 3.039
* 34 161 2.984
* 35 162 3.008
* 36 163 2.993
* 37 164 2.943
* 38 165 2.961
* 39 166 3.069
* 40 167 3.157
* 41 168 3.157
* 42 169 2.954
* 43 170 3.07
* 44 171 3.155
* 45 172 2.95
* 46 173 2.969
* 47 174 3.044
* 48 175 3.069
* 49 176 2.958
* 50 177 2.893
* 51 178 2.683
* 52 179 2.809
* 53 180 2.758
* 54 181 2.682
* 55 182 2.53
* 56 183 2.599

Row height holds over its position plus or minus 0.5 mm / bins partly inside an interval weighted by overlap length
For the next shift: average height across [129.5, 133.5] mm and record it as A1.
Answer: 2.2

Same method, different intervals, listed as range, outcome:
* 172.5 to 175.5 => 3.03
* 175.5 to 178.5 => 2.84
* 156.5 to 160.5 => 2.85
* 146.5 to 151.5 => 2.47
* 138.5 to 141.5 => 1.96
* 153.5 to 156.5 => 2.65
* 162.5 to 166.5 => 2.99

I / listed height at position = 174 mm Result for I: 3.044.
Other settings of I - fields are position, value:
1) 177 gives 2.893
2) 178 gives 2.683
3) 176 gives 2.958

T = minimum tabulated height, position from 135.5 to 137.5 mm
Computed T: 1.633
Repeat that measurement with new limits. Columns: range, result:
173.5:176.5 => 2.958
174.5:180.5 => 2.683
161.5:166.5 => 2.943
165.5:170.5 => 2.954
